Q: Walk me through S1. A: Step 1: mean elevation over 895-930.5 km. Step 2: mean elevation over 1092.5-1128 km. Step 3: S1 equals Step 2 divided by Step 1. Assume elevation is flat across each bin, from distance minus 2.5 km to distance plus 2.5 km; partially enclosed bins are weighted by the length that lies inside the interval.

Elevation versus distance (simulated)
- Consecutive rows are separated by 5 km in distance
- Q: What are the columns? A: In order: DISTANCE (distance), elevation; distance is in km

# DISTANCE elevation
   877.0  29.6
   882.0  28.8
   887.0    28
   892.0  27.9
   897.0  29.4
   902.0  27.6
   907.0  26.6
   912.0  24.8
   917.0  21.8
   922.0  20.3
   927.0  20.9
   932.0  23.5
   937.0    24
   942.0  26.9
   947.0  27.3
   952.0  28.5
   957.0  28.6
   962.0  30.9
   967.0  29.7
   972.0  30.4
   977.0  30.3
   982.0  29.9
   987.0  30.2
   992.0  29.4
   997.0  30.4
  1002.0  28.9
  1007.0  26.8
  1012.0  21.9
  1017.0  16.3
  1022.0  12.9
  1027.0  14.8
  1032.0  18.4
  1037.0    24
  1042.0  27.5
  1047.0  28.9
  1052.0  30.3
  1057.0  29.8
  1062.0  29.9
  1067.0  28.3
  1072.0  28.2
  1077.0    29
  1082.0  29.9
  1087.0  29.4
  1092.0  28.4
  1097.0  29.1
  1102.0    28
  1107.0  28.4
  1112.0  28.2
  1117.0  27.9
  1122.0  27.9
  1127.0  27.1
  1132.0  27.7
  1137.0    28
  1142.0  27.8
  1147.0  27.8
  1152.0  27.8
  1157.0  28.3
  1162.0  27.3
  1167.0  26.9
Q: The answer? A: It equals 1.15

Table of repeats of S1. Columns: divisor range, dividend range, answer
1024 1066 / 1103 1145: 1.10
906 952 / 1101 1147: 1.15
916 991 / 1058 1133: 1.06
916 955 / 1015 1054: 0.89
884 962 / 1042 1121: 1.11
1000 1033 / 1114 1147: 1.39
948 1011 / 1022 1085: 0.89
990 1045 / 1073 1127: 1.25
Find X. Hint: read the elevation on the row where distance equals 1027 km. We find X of 14.8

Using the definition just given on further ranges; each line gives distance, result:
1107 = 28.4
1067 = 28.3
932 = 23.5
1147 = 27.8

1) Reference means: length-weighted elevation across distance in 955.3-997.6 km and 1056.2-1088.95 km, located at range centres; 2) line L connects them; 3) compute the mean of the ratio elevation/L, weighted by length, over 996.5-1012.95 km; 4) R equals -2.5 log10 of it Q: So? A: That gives 0.10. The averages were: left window 30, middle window 27.1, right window 29.2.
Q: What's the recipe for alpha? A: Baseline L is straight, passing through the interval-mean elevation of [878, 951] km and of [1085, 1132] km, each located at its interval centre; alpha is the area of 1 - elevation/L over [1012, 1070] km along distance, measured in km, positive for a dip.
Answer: 7.8 km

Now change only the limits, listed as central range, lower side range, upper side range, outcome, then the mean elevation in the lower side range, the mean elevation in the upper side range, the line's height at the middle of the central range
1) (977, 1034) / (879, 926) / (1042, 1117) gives 7.5 km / 26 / 28.9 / 27.7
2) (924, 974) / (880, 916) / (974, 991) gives 3.6 km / 27.3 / 30.1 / 29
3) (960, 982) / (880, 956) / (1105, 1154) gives -3.3 km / 25.8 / 27.9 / 26.3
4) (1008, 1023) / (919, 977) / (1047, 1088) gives 5.2 km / 26.6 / 29.3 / 28.1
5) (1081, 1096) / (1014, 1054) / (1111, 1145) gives -2.4 km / 21.5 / 27.8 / 25.2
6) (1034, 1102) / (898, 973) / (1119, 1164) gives -3.5 km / 26.1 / 27.8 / 27.2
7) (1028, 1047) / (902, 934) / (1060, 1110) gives 2.7 km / 23.3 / 28.8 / 27.3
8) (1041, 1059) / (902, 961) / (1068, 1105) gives -0.8 km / 25.1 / 28.8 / 28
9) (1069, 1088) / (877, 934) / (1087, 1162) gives -1.1 km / 25.6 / 28.1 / 27.5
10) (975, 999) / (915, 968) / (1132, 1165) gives -3.6 km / 25.6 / 27.8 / 26.1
